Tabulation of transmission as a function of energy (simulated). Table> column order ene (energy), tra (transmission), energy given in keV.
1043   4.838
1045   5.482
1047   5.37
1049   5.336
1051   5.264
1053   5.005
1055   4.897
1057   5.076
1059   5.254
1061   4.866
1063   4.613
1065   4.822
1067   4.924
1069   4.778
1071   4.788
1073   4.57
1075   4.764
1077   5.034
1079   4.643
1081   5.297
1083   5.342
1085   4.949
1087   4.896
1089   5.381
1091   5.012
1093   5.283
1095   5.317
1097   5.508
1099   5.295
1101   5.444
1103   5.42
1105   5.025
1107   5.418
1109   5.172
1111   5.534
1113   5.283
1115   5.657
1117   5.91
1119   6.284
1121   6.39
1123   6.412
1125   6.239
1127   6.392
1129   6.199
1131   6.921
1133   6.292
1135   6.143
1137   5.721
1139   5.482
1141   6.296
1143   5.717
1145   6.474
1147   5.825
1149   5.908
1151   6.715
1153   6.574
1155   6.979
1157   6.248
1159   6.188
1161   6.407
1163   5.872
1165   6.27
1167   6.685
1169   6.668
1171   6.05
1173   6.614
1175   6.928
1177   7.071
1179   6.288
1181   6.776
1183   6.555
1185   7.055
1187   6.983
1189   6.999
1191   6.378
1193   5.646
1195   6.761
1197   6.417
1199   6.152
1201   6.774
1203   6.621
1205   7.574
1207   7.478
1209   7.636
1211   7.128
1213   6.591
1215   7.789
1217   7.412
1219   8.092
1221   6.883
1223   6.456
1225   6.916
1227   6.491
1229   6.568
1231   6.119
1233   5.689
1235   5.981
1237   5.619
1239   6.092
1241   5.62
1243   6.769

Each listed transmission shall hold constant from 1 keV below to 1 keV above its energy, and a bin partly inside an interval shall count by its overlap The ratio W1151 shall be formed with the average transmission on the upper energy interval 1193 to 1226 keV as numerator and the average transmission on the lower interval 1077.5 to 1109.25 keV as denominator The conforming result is 1.34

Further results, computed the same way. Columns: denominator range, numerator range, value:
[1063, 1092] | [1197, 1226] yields 1.44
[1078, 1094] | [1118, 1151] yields 1.21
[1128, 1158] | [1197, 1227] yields 1.13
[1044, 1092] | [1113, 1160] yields 1.24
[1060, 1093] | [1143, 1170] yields 1.29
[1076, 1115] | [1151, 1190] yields 1.26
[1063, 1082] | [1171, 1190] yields 1.40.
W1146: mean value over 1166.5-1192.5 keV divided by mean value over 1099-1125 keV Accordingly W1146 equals 1.2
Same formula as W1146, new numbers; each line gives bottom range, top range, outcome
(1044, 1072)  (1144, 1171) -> 1.26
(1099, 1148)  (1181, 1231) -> 1.17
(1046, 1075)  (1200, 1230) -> 1.43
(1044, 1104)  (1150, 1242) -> 1.30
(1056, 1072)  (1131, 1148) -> 1.24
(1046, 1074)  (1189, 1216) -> 1.38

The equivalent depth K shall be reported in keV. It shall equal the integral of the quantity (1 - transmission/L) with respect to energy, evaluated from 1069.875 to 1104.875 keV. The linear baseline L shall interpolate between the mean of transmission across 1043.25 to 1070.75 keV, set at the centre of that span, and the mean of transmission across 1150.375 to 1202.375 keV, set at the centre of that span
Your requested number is 2.02 keV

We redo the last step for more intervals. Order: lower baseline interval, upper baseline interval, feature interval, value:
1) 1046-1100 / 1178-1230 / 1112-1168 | -2.1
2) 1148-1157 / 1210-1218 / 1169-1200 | 1.4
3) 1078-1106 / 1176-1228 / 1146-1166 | -0.4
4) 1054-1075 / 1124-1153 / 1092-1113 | 0.7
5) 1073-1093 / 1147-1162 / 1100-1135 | -1.2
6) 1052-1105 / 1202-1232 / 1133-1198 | -1.0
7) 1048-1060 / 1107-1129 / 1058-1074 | 1.4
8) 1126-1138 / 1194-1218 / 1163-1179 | 0.3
